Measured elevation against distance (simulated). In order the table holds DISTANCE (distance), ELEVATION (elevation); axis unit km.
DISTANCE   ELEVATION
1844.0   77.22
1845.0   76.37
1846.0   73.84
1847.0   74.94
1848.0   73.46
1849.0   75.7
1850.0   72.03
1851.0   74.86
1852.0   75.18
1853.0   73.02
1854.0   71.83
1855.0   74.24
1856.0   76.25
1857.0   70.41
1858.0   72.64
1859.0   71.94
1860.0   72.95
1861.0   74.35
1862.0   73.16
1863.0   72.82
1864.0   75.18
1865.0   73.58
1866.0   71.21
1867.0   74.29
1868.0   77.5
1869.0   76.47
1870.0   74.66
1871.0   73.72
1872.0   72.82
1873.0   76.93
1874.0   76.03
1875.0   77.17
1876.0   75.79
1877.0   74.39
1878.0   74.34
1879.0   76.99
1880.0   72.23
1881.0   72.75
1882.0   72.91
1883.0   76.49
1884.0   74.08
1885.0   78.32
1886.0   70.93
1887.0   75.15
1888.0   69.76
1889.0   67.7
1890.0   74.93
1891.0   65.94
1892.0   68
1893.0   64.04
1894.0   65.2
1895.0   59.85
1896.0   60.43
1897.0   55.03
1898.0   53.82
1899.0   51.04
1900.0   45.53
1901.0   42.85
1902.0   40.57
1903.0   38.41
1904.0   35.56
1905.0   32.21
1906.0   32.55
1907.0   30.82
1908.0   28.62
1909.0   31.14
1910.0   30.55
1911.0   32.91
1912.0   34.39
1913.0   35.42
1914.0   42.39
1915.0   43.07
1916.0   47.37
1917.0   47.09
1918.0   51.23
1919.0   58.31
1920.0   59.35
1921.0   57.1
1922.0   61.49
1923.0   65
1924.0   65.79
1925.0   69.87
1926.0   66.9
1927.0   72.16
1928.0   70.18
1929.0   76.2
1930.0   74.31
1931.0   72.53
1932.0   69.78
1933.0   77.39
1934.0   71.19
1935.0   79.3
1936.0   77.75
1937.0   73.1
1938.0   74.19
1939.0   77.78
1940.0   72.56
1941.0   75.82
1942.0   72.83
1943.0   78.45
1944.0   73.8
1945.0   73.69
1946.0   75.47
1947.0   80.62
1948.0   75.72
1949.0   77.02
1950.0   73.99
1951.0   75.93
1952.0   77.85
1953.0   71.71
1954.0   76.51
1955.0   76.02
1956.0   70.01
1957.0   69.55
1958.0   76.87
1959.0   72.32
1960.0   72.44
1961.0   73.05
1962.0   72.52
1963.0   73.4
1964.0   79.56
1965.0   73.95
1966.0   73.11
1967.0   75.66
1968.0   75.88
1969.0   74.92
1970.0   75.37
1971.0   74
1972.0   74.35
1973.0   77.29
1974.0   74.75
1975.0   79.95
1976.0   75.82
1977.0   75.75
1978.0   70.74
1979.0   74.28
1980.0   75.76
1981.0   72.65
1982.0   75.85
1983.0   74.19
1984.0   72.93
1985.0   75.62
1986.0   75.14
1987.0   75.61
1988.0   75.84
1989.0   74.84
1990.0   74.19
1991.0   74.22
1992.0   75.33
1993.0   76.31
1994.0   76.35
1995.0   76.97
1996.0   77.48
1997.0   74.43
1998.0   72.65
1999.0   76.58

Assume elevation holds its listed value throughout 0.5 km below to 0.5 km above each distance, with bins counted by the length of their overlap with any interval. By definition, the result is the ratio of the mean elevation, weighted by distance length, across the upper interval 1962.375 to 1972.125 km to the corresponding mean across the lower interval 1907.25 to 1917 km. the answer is 2.05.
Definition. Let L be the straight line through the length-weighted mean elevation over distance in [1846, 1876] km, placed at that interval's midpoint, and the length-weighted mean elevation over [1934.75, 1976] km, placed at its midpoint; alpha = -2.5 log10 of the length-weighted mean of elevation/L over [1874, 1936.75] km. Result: 0.240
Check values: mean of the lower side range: 74.1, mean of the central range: 59.8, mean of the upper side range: 75.1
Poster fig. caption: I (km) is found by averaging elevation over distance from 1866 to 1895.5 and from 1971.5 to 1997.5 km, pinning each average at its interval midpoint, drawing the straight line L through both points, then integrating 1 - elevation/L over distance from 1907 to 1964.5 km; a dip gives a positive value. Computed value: 6.55 km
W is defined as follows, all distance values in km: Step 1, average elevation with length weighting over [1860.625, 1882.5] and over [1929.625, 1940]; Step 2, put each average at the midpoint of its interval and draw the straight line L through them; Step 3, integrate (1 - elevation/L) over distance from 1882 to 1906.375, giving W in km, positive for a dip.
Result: 5.2 km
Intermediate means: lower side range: 74.5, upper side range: 74.6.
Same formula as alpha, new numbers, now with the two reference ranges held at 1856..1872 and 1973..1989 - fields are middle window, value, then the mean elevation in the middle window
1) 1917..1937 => 0.10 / 67.8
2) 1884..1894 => 0.05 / 70.4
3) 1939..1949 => -0.01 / 75.6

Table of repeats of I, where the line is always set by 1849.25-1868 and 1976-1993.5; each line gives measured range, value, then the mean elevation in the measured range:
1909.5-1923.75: 5.0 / 47.9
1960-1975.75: -0.1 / 75.1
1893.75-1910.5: 7.0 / 42.9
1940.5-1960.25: -0.1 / 74.9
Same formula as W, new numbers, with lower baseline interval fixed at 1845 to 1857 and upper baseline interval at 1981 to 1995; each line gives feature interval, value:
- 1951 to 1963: 0.2 km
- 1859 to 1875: 0.0 km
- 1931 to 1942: 0.0 km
